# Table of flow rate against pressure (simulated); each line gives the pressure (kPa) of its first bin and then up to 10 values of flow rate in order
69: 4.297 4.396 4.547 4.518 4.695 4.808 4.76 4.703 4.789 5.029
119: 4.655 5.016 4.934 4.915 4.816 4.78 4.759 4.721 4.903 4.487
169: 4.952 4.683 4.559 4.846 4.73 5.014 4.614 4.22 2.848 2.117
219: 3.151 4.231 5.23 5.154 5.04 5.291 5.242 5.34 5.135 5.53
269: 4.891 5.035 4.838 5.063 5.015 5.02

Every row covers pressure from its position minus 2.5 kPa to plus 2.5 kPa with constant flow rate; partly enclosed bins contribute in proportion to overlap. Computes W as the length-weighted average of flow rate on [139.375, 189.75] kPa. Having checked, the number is 4.75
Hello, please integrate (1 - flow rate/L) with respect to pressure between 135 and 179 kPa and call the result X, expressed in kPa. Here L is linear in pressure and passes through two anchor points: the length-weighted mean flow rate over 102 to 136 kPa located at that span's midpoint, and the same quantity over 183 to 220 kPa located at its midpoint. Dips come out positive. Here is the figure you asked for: -3.2 kPa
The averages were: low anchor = 4.86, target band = 4.76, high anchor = 3.94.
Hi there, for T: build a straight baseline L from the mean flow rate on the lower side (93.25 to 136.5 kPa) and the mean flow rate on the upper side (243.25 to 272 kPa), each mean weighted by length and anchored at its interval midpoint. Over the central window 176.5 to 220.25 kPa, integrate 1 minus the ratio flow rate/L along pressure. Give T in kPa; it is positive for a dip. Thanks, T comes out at 8.9 kPa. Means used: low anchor 4.85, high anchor 5.23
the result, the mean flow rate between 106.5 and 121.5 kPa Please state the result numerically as 4.82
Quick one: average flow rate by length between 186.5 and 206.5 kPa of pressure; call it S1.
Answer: 4.64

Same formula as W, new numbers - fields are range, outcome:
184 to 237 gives 4.17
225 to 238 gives 5.06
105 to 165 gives 4.82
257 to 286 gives 5.08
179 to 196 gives 4.81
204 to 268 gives 4.52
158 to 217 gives 4.31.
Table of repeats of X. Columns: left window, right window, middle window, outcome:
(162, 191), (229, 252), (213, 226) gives 4.6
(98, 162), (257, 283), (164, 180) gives 0.6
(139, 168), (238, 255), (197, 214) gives 4.8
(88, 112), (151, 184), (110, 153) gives -1.0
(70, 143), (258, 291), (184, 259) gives 7.4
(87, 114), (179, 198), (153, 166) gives 0.2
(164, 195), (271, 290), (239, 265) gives -1.8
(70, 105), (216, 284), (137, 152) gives -0.2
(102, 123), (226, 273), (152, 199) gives 2.1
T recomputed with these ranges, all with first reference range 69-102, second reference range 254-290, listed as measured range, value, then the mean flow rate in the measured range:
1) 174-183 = 0.4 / 4.64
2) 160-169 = 0.2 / 4.69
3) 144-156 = 0.0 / 4.75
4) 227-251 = -0.9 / 5.19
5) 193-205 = 0.7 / 4.62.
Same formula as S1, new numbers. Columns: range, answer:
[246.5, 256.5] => 5.29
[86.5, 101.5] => 4.75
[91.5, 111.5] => 4.76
